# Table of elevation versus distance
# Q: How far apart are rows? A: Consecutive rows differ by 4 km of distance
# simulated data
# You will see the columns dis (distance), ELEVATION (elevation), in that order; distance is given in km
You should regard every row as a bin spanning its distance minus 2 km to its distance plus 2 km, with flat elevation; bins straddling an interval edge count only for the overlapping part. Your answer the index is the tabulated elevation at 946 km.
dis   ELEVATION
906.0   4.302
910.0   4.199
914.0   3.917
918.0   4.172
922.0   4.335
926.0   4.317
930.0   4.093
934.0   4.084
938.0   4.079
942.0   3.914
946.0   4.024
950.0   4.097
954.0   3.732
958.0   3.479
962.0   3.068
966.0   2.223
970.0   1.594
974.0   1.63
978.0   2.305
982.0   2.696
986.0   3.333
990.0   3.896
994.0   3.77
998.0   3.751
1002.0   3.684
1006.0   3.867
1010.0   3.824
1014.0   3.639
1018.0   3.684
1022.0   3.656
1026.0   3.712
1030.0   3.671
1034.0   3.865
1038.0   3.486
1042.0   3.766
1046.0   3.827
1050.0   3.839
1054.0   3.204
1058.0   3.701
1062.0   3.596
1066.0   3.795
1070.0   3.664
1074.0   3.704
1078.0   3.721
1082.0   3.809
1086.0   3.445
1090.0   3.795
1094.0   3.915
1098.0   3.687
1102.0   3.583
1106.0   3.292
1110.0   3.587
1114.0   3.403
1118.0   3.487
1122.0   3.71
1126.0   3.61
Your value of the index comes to 4.024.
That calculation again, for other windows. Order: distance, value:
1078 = 3.721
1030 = 3.671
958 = 3.479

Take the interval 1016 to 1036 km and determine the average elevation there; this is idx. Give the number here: 3.72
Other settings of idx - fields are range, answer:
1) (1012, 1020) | 3.66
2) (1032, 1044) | 3.71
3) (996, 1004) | 3.72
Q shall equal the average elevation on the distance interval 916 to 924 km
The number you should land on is 4.25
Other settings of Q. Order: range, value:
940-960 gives 3.85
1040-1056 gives 3.66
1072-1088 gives 3.67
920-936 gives 4.21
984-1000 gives 3.69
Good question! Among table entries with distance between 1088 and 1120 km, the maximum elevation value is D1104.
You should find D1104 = 3.915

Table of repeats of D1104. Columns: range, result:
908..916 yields 4.199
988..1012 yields 3.896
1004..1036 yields 3.867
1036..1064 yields 3.839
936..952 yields 4.097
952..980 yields 3.732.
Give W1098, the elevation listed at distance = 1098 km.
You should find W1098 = 3.687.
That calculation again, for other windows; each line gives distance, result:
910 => 4.199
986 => 3.333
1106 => 3.292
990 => 3.896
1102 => 3.583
